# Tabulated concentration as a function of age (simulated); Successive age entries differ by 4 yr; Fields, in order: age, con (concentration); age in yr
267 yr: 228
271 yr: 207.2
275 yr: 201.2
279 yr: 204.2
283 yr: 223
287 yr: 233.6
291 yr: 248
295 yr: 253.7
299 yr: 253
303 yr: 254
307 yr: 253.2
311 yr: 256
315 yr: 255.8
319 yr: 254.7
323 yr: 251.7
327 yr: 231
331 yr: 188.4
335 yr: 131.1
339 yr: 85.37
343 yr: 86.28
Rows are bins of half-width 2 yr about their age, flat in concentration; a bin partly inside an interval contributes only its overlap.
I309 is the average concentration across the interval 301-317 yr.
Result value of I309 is 255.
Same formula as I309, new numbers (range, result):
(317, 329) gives 246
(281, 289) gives 228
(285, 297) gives 245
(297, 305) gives 254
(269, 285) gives 209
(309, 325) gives 255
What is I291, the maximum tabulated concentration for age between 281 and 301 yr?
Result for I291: 253.7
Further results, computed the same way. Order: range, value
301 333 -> 256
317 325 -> 254.7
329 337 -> 188.4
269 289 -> 233.6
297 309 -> 254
